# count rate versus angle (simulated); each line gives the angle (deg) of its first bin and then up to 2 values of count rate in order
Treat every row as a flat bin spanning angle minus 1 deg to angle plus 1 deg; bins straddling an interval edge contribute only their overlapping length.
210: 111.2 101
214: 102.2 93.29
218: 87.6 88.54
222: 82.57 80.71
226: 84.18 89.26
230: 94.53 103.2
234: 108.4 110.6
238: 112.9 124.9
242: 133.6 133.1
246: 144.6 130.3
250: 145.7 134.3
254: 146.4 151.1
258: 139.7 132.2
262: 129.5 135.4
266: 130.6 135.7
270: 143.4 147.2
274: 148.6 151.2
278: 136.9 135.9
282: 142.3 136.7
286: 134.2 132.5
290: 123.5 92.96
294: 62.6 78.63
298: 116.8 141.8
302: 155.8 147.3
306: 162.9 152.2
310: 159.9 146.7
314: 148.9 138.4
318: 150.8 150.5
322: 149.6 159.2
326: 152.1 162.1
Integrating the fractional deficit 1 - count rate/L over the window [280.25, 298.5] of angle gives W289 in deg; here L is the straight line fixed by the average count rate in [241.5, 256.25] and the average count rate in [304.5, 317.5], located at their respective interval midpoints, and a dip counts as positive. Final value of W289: 4.1 deg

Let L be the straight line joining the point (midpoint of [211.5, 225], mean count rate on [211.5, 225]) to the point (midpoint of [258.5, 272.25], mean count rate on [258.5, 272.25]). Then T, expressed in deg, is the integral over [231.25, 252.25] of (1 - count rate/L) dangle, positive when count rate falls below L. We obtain -2.3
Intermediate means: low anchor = 90.5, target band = 126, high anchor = 136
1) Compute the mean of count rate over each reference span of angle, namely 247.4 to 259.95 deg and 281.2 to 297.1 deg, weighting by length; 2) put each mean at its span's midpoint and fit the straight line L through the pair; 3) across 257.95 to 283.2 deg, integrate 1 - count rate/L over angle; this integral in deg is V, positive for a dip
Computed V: -2.4 deg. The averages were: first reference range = 141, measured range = 139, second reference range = 113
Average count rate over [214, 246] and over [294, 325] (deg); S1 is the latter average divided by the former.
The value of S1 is 1.37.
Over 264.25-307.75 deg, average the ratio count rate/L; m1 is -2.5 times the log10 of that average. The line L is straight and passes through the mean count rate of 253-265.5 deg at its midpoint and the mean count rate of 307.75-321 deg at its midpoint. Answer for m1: 0.095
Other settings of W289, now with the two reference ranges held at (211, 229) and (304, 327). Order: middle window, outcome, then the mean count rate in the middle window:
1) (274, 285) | -1.12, 141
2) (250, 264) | -3.12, 139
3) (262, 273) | -1.55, 138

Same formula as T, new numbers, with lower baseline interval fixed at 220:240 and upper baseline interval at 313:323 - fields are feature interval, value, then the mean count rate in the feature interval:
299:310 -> -1.0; 153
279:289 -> -0.6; 136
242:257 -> -4.4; 140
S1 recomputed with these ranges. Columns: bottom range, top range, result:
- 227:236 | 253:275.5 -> 1.40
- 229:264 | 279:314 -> 1.02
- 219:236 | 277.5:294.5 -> 1.33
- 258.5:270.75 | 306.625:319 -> 1.11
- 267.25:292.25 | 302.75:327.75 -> 1.11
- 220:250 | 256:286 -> 1.27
